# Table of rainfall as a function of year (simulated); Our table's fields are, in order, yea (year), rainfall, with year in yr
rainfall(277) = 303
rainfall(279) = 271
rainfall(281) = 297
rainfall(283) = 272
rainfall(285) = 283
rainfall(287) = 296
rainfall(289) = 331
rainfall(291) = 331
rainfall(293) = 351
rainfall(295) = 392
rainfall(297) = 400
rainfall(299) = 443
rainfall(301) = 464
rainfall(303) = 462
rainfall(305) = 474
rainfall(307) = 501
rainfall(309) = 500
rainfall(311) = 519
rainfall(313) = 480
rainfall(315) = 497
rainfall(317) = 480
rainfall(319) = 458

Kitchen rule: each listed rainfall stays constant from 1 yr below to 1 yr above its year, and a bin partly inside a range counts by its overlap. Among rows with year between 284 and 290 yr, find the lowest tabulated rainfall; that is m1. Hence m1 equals 283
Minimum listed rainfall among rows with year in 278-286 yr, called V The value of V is 271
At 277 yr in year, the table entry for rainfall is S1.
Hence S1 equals 303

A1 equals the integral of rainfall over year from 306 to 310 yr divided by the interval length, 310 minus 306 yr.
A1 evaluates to 500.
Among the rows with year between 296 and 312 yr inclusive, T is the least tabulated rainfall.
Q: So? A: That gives 400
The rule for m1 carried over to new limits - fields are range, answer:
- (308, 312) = 500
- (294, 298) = 392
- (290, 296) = 331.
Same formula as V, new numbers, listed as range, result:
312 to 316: 480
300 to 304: 462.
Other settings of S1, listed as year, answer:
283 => 272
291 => 331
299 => 443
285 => 283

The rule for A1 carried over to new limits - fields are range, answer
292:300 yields 396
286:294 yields 327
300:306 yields 467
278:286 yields 281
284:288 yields 290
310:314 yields 500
